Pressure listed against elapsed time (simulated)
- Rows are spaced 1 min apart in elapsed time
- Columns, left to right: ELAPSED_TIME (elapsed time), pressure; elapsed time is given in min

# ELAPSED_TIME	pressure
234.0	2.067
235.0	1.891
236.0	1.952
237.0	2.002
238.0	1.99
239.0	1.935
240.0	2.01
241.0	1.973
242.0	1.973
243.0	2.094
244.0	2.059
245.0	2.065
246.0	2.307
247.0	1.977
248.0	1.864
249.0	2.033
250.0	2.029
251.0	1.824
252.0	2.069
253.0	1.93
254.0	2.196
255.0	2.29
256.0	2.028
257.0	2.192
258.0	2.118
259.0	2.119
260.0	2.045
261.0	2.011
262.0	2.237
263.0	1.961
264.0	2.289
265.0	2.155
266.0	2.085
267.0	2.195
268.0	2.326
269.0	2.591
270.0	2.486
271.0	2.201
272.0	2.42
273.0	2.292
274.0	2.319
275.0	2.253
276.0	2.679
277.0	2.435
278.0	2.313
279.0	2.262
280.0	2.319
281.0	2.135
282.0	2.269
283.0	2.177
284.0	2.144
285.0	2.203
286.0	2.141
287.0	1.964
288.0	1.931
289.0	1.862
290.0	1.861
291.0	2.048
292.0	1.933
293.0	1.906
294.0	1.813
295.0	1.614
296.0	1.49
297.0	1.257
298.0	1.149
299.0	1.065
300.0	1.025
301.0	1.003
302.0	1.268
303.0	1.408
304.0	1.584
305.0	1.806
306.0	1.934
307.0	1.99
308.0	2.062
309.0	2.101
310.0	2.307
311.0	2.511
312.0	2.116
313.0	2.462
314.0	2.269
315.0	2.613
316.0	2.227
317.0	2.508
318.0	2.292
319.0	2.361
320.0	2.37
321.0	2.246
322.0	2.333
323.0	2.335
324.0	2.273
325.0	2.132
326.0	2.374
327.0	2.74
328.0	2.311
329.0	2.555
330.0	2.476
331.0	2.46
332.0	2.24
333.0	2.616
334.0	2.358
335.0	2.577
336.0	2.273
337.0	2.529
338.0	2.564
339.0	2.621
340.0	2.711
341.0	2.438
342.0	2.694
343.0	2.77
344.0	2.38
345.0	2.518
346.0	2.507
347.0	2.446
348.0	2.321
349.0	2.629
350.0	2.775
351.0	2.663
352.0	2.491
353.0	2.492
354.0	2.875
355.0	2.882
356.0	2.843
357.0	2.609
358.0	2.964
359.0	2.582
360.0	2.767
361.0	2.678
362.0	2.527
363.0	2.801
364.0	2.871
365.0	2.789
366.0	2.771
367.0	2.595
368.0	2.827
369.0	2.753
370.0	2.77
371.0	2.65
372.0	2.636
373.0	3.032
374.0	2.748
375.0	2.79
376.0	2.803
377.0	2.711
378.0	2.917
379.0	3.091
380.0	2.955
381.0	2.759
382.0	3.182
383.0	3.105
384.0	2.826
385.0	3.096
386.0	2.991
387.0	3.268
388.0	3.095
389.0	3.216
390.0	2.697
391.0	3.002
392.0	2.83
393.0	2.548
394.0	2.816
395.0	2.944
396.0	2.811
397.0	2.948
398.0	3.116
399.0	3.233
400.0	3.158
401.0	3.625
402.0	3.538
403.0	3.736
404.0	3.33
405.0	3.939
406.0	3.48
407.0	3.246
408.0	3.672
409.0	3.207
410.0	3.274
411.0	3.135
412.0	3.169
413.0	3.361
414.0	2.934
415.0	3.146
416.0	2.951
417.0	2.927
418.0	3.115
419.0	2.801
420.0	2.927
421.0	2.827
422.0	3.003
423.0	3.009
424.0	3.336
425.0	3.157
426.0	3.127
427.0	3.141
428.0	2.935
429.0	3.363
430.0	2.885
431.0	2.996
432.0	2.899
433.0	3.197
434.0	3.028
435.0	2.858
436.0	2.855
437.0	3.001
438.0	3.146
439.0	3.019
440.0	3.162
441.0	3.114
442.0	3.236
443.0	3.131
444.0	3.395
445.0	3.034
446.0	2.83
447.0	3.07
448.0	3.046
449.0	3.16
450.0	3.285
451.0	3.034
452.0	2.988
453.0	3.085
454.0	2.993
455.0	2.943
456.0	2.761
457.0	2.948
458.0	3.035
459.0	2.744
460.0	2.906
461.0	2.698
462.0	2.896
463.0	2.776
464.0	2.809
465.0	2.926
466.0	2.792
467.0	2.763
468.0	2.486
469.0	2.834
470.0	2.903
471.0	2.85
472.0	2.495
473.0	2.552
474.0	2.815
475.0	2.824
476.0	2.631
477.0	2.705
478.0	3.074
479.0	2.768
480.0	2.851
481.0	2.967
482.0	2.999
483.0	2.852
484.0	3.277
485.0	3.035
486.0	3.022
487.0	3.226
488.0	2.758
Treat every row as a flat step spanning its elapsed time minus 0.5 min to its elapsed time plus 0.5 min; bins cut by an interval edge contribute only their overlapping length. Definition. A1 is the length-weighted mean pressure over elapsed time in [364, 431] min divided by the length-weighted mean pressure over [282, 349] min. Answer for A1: 1.4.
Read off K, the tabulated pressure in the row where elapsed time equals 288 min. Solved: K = 1.931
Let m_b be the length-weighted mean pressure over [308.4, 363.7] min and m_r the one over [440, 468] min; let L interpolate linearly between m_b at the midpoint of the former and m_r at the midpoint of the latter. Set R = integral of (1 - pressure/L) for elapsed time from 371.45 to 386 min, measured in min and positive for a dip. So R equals -1.3 min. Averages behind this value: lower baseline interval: 2.5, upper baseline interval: 2.97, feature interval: 2.91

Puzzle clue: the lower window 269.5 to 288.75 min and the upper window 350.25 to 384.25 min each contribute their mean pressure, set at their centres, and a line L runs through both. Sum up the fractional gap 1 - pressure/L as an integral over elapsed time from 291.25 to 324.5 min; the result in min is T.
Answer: 6.9 min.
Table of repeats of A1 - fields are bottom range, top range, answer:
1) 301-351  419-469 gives 1.29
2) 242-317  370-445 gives 1.51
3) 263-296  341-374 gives 1.24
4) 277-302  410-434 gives 1.67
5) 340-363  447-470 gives 1.10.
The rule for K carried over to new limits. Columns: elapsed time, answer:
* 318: 2.292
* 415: 3.146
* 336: 2.273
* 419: 2.801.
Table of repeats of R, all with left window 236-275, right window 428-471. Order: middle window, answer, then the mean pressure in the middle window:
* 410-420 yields -0.9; 3.06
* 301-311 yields 2.2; 1.82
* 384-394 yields -0.9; 2.96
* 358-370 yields -0.6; 2.74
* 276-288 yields 0.1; 2.22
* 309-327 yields 0.4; 2.34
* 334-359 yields -0.8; 2.6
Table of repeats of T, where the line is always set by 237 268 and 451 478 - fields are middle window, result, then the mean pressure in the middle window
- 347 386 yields -4.73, 2.78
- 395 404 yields -2.30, 3.26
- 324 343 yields -1.00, 2.48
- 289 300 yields 3.07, 1.6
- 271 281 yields -0.89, 2.35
